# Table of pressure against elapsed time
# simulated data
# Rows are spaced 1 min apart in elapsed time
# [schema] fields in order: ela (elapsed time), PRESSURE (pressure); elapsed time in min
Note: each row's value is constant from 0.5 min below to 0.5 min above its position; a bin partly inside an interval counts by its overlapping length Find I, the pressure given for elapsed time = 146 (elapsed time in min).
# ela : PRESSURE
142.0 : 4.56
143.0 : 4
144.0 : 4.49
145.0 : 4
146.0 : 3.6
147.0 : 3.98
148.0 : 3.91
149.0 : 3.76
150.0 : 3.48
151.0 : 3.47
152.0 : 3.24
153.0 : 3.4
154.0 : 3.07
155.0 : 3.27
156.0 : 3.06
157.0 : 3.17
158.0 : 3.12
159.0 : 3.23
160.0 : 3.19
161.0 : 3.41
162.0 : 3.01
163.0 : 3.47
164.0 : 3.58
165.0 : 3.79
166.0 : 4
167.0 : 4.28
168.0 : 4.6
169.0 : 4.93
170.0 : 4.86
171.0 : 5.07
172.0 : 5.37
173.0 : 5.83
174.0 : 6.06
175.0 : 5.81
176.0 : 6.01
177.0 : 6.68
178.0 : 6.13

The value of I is 3.6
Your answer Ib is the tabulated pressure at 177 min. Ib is 6.68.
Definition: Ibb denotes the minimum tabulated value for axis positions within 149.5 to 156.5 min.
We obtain 3.06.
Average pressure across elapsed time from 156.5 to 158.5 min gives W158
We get 3.15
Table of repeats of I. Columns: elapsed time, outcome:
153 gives 3.4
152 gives 3.24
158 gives 3.12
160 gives 3.19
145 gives 4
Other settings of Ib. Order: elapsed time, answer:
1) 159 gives 3.23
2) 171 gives 5.07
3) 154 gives 3.07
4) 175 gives 5.81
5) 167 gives 4.28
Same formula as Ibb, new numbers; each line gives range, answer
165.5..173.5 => 4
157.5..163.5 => 3.01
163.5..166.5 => 3.58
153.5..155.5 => 3.07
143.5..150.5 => 3.48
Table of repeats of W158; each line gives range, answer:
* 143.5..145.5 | 4.25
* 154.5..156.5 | 3.17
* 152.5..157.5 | 3.19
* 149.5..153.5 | 3.4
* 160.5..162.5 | 3.21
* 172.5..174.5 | 5.95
